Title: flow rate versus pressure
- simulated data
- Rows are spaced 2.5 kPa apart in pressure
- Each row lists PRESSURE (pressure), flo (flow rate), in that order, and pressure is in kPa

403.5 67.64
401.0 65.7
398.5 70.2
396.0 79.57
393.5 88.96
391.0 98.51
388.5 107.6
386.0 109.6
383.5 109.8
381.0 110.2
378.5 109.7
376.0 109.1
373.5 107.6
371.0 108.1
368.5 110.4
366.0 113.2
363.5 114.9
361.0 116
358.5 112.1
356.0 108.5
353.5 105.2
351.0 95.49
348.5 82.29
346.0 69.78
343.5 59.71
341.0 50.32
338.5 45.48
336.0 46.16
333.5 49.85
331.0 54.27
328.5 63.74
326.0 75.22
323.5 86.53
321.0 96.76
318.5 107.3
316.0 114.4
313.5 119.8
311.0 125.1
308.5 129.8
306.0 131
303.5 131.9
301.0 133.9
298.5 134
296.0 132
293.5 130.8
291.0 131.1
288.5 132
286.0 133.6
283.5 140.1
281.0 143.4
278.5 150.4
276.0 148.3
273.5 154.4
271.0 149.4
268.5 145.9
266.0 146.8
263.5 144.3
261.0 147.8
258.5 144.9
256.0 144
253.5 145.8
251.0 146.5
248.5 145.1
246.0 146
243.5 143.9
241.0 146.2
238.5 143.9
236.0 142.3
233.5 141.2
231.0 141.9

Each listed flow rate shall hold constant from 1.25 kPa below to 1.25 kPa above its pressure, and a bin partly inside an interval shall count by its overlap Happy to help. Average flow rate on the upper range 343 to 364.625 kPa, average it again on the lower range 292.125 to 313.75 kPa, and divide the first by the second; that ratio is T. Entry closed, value 0.7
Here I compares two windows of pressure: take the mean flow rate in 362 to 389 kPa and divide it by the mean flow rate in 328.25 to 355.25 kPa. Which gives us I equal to 1.66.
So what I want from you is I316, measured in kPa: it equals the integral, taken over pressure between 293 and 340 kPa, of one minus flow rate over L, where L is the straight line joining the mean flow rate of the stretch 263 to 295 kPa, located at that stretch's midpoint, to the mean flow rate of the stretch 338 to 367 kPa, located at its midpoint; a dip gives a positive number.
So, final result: 7.4 kPa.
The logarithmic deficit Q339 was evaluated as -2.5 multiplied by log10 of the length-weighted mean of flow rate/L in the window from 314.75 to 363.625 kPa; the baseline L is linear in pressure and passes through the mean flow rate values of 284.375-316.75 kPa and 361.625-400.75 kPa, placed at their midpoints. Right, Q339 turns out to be 0.38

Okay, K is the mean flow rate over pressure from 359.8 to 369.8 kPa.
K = 114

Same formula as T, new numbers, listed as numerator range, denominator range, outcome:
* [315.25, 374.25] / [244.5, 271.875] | 0.59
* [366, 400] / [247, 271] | 0.70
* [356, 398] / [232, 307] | 0.75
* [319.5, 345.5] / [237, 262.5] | 0.44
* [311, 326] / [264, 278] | 0.70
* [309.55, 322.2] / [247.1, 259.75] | 0.78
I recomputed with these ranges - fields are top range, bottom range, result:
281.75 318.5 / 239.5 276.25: 0.88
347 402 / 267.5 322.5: 0.77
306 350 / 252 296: 0.58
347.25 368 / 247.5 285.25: 0.73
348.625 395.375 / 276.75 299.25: 0.78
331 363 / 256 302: 0.55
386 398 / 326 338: 1.70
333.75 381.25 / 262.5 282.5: 0.62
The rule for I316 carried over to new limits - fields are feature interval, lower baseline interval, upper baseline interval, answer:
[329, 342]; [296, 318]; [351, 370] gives 7.5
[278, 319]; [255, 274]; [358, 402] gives 1.0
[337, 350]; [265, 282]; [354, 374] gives 6.3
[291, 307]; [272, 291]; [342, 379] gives 0.1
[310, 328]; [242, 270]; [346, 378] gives 3.0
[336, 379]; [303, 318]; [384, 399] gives 5.0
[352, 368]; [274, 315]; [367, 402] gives -0.4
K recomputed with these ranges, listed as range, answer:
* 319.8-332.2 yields 75.3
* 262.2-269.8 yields 146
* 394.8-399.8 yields 74.7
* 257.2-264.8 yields 146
